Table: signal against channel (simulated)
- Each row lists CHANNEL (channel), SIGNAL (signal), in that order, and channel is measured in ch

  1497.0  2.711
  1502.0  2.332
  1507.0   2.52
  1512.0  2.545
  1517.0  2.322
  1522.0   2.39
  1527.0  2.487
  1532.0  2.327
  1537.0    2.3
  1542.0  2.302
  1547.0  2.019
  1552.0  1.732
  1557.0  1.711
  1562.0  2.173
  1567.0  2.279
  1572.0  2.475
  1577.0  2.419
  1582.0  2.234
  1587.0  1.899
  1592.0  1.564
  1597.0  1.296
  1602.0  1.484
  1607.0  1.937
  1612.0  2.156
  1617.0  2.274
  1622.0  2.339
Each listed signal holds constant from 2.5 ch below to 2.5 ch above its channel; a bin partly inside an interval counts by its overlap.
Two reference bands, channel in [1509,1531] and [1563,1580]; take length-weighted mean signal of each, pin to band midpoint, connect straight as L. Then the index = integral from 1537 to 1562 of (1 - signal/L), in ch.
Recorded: 4.1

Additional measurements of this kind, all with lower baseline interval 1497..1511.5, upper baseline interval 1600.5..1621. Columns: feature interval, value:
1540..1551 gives 1.0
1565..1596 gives 0.8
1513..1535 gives 0.1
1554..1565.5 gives 1.4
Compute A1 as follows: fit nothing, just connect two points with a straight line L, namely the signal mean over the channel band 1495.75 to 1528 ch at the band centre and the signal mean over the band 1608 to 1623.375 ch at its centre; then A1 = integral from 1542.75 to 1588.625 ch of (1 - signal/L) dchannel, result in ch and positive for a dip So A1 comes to 4.3 ch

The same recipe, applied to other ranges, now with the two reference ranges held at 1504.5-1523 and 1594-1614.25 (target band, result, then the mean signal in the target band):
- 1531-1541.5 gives -0.2 ch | 2.31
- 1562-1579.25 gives -3.3 ch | 2.36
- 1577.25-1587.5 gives -1.6 ch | 2.18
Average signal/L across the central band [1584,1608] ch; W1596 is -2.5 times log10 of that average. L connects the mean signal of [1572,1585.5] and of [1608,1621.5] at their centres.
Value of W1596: 0.36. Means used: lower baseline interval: 2.32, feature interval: 1.63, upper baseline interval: 2.2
